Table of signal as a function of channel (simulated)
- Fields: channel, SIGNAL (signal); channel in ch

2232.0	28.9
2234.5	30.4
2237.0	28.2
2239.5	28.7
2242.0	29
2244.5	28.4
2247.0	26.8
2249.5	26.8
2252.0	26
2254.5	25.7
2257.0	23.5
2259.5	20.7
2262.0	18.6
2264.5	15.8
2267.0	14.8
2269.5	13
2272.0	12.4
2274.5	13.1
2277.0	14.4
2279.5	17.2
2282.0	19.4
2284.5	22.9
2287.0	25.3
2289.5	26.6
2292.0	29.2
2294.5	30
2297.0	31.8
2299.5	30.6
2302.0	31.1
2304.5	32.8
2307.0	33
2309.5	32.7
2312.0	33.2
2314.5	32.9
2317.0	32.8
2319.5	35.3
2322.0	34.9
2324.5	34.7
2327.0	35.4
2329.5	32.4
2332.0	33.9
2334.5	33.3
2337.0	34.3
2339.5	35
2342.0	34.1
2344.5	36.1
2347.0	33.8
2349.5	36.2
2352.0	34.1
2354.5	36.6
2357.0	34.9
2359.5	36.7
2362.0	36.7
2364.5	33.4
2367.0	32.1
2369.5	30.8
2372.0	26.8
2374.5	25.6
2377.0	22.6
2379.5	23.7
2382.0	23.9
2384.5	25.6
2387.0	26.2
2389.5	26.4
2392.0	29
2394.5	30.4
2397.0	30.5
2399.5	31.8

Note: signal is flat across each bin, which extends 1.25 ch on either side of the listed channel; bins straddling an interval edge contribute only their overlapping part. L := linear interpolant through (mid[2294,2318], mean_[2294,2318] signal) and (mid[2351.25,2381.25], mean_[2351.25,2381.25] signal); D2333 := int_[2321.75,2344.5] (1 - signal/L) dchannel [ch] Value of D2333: -1.9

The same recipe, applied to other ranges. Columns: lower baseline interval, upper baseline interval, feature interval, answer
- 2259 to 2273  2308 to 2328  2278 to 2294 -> -0.5 ch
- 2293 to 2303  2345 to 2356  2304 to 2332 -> -1.0 ch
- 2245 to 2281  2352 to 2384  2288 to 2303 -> -4.6 ch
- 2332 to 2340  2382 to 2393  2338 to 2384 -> -1.9 ch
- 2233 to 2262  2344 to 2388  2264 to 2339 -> 2.9 ch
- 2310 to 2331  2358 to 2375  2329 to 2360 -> -1.7 ch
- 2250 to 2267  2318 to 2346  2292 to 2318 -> -2.0 ch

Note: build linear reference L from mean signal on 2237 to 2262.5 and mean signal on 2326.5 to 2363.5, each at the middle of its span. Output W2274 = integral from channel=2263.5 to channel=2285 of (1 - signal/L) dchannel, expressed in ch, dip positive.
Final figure 9.6 ch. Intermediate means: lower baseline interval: 25.8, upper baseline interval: 34.9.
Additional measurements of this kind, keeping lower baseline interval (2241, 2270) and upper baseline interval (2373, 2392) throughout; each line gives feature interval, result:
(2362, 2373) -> -3.0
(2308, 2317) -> -3.5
